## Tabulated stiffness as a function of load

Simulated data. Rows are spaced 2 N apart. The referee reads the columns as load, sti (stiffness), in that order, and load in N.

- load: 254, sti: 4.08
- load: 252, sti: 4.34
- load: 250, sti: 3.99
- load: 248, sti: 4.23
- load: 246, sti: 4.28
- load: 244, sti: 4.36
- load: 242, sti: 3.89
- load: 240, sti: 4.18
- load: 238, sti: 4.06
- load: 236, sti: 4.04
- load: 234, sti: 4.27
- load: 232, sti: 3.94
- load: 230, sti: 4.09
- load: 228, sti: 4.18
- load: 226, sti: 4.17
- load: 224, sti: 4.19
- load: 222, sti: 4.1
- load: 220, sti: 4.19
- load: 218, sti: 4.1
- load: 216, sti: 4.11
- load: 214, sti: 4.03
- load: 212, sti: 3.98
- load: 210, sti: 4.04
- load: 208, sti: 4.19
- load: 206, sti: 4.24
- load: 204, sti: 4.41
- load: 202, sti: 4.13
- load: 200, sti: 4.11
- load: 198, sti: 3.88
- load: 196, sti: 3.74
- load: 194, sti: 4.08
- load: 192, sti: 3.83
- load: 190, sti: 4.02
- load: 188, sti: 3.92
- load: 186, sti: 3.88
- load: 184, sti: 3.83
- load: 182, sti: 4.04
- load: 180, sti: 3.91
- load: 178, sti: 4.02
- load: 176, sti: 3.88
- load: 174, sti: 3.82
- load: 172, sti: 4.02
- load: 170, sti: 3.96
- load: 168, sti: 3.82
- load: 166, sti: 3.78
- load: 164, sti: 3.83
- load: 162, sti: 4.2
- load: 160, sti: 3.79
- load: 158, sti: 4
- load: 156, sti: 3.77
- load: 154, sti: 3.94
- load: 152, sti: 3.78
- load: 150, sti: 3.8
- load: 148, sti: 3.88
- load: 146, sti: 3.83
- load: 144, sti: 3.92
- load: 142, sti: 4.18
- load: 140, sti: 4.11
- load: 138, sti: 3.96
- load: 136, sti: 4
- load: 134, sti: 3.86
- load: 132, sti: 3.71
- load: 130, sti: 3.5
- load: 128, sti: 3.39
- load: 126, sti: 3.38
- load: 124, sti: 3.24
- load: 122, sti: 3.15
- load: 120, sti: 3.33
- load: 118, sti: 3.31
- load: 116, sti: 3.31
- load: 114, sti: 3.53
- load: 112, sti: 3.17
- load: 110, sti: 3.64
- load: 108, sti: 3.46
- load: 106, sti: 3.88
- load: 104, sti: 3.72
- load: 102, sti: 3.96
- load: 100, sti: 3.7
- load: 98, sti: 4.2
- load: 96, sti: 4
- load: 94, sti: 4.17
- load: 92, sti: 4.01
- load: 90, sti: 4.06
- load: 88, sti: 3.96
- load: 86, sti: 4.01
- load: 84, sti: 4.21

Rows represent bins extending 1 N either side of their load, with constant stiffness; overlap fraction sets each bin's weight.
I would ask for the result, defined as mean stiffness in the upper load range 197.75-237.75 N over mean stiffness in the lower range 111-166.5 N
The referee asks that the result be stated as 1.11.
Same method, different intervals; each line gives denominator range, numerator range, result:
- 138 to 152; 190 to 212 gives 1.03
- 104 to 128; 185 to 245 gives 1.19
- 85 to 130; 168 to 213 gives 1.09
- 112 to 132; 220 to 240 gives 1.23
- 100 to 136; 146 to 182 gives 1.11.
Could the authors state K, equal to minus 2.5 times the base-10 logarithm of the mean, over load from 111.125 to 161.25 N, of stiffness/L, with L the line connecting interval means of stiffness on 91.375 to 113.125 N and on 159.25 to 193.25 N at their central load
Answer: 0.05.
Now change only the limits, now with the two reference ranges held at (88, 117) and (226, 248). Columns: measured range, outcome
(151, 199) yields 0.02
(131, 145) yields -0.02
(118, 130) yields 0.16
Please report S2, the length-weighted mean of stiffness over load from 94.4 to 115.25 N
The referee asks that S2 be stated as 3.73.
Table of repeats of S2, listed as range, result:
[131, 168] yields 3.91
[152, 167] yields 3.89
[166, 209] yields 3.98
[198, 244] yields 4.12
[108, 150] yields 3.62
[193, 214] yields 4.08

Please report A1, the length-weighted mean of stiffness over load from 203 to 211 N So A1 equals 4.22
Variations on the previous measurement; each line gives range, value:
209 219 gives 4.05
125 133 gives 3.5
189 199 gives 3.91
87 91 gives 4.01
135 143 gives 4.06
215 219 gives 4.11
